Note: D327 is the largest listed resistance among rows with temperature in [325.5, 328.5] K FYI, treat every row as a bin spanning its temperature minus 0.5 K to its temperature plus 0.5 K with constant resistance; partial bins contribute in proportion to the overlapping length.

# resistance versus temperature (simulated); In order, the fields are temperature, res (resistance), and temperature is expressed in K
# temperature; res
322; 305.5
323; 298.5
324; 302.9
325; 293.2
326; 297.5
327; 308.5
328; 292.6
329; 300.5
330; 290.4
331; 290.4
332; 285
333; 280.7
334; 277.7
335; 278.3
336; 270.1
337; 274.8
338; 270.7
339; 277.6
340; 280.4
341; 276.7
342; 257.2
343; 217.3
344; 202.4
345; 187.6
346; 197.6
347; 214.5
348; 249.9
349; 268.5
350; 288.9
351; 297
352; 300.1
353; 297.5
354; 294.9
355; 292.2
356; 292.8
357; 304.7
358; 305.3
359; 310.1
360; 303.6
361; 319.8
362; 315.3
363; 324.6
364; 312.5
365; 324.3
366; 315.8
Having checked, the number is 308.5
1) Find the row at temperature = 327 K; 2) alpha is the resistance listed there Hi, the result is 308.5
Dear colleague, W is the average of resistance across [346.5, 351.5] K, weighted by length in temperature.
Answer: 264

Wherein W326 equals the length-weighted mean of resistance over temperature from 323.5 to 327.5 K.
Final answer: 301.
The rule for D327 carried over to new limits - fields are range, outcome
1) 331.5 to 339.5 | 285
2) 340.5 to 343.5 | 276.7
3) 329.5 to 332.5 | 290.4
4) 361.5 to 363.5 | 324.6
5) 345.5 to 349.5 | 268.5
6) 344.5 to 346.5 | 197.6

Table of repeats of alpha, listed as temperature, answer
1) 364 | 312.5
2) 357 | 304.7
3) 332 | 285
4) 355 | 292.2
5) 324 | 302.9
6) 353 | 297.5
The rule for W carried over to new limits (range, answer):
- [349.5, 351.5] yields 293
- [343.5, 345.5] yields 195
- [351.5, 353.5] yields 299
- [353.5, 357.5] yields 296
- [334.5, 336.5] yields 274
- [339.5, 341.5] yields 279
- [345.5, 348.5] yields 221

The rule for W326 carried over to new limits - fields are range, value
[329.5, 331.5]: 290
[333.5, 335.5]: 278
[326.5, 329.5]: 301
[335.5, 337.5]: 272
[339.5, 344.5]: 247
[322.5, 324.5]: 301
